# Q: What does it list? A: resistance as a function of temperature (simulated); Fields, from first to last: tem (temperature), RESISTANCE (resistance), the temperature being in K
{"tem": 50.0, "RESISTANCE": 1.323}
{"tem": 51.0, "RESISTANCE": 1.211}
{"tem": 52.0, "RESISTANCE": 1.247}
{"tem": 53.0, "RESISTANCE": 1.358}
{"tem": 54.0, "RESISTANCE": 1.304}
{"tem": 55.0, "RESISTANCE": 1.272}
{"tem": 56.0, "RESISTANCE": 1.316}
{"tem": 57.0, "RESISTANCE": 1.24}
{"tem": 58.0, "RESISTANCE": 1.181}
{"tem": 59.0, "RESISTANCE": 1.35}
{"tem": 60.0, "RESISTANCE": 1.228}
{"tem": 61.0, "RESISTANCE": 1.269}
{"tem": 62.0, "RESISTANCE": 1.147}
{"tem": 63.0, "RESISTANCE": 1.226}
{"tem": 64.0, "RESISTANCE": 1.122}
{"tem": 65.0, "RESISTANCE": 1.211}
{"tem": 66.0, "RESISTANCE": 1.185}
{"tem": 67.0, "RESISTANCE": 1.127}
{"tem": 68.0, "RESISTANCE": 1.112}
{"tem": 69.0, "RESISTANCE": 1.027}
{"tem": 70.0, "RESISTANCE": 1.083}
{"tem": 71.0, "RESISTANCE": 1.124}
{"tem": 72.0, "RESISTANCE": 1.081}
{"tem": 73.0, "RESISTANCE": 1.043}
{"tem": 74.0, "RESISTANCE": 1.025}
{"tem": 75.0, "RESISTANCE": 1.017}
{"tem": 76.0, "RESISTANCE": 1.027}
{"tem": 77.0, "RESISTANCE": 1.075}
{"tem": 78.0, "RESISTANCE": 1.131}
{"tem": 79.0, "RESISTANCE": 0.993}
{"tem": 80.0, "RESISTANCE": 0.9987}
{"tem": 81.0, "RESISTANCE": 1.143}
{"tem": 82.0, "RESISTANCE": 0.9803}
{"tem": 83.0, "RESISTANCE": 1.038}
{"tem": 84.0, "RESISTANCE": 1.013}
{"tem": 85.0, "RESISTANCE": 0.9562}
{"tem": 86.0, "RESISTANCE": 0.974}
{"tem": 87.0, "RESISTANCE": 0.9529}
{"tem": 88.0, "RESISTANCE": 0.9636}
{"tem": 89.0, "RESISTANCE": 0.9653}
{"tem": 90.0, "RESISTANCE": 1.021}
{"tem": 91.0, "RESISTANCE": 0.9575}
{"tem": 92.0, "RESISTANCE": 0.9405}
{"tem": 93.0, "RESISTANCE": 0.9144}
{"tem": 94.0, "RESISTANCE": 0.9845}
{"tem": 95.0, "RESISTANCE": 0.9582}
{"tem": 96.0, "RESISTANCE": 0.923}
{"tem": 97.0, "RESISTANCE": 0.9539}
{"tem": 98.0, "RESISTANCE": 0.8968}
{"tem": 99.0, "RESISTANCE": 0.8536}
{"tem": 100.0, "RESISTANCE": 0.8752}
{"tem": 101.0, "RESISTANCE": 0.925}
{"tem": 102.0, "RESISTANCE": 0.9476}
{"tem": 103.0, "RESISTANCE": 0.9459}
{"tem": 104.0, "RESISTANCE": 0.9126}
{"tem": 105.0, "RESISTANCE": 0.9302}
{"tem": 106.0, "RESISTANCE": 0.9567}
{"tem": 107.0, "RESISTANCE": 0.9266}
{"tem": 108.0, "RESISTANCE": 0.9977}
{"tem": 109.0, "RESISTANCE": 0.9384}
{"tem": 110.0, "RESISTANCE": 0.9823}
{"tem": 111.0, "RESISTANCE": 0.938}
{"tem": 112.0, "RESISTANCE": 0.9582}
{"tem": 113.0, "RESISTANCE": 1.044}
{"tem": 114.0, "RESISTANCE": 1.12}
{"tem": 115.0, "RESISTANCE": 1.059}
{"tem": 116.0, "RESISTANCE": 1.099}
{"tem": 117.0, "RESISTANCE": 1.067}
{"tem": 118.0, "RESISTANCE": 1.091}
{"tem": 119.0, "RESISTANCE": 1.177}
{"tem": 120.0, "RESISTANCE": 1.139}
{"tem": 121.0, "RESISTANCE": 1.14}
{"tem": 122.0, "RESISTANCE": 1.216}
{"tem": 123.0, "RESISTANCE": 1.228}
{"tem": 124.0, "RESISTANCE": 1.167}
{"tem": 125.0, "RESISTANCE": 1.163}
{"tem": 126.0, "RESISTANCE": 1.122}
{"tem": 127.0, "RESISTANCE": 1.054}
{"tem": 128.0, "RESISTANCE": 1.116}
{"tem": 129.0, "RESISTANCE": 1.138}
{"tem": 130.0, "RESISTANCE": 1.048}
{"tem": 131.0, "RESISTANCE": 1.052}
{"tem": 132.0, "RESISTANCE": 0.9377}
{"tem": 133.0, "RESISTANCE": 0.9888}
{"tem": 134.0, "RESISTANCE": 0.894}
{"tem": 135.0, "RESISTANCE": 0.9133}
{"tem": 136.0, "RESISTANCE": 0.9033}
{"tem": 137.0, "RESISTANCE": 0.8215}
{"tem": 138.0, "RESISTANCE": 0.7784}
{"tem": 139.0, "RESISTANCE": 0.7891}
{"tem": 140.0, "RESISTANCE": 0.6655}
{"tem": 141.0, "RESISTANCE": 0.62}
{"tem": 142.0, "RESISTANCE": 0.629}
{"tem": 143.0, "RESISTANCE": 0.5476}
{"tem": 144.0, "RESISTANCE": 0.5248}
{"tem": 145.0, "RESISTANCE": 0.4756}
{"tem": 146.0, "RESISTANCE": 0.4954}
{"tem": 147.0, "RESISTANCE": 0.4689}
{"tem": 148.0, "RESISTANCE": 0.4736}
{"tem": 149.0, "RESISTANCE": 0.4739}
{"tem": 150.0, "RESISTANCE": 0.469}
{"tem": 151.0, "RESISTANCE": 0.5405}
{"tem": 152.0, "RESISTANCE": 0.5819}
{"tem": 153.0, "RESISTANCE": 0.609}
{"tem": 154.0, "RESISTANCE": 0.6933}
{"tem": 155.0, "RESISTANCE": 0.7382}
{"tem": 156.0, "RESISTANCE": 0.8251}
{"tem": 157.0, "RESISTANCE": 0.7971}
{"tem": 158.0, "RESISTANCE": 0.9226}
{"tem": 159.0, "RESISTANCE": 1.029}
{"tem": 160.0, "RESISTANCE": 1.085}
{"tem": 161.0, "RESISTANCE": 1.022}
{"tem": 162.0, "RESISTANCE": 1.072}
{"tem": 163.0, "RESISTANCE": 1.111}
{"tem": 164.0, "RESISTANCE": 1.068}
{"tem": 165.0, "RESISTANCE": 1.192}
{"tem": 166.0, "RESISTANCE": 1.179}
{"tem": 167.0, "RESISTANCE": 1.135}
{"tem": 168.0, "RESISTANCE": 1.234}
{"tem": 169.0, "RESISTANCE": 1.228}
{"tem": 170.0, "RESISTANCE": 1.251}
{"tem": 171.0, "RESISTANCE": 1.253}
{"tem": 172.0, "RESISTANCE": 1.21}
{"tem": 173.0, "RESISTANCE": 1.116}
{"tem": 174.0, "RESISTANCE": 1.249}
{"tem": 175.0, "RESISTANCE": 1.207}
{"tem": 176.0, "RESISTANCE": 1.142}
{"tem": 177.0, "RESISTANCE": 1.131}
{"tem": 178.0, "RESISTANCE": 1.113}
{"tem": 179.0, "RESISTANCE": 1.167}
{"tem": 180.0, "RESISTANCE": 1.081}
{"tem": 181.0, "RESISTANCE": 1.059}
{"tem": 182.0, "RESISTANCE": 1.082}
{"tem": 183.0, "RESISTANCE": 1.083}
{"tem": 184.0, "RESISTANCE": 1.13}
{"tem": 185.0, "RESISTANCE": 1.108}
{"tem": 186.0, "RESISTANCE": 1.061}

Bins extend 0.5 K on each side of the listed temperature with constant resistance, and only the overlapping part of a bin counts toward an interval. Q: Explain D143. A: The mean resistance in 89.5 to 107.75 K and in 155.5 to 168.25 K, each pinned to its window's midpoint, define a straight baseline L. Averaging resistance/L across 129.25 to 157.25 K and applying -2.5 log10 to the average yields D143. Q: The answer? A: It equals 0.39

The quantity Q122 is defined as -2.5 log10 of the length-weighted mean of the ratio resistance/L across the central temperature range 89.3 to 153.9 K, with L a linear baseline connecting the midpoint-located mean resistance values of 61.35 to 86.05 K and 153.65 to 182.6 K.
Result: 0.20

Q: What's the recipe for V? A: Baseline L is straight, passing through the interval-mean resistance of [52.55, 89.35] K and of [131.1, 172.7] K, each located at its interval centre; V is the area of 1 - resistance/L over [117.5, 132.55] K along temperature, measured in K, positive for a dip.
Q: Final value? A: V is -2.91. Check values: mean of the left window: 1.12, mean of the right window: 0.848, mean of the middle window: 1.12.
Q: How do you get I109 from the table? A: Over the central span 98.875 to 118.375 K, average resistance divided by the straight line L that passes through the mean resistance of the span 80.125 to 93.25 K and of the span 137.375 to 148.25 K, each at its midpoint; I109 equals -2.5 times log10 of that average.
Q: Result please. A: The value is -0.182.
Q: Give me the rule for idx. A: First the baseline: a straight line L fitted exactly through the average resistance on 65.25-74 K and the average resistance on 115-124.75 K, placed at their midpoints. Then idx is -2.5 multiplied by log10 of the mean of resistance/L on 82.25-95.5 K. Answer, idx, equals 0.15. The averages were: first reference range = 1.1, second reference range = 1.14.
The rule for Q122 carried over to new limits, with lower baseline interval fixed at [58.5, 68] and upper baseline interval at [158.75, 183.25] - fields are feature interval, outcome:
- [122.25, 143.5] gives 0.24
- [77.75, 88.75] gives 0.18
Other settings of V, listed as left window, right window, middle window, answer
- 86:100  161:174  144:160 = 6.8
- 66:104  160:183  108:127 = -0.6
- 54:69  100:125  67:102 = 4.1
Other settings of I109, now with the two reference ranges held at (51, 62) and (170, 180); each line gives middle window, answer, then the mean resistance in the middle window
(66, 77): 0.172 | 1.07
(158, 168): 0.083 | 1.1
